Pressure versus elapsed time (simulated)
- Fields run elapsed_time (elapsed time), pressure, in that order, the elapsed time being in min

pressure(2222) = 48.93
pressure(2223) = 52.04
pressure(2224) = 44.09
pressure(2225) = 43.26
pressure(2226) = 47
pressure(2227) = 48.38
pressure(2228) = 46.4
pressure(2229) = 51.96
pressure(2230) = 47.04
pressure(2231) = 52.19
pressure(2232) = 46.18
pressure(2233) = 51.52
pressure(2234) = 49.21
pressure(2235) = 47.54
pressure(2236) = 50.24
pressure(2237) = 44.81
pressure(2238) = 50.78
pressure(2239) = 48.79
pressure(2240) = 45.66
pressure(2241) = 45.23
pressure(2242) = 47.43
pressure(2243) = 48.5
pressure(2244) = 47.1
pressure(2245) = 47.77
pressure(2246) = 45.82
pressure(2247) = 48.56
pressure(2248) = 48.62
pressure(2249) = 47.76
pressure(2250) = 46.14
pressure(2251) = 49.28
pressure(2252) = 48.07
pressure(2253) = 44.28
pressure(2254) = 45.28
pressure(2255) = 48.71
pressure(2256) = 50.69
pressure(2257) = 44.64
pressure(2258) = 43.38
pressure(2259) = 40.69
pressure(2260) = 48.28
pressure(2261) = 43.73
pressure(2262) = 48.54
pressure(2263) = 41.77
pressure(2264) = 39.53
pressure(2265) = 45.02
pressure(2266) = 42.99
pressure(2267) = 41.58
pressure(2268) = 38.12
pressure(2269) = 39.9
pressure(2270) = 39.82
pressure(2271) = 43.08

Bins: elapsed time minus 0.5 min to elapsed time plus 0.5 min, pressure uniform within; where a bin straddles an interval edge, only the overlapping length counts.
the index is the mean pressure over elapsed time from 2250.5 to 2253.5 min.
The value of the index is 47.2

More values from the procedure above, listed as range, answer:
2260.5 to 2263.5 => 44.7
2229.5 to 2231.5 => 49.6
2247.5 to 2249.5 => 48.2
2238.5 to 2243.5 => 47.1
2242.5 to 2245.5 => 47.8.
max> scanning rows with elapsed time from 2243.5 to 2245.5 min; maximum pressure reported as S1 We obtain 47.77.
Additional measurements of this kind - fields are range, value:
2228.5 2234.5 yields 52.19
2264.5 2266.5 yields 45.02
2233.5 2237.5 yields 50.24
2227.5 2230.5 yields 51.96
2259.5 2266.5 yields 48.54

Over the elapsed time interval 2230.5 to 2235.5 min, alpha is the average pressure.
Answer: 49.3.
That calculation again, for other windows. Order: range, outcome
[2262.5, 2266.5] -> 42.3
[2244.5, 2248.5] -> 47.7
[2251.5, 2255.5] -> 46.6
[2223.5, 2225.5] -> 43.7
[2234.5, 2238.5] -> 48.3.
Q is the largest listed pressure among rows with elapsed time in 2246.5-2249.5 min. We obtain 48.62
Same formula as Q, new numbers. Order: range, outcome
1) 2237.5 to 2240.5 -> 50.78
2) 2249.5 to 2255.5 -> 49.28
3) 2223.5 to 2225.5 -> 44.09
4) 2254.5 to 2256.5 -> 50.69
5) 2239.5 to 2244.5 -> 48.5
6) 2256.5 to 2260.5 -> 48.28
